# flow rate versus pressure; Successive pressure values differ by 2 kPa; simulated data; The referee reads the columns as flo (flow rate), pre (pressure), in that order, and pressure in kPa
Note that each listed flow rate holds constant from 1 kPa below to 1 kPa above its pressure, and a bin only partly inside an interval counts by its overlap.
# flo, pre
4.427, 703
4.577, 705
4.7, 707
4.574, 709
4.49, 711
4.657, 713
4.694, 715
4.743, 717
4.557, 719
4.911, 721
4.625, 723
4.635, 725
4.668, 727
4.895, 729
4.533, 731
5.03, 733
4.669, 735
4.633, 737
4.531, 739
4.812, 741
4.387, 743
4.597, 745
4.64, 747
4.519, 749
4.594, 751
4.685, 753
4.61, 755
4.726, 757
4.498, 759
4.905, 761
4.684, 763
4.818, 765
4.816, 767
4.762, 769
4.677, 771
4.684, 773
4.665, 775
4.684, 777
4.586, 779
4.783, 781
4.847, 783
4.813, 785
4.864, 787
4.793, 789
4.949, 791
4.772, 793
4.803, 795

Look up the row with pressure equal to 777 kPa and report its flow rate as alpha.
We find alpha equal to 4.684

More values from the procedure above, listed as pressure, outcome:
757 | 4.726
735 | 4.669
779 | 4.586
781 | 4.783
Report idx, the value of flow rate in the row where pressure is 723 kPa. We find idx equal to 4.625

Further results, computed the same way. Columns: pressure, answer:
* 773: 4.684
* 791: 4.949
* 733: 5.03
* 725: 4.635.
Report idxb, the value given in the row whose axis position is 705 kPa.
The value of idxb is 4.577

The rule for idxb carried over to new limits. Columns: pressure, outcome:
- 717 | 4.743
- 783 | 4.847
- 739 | 4.531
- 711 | 4.49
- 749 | 4.519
